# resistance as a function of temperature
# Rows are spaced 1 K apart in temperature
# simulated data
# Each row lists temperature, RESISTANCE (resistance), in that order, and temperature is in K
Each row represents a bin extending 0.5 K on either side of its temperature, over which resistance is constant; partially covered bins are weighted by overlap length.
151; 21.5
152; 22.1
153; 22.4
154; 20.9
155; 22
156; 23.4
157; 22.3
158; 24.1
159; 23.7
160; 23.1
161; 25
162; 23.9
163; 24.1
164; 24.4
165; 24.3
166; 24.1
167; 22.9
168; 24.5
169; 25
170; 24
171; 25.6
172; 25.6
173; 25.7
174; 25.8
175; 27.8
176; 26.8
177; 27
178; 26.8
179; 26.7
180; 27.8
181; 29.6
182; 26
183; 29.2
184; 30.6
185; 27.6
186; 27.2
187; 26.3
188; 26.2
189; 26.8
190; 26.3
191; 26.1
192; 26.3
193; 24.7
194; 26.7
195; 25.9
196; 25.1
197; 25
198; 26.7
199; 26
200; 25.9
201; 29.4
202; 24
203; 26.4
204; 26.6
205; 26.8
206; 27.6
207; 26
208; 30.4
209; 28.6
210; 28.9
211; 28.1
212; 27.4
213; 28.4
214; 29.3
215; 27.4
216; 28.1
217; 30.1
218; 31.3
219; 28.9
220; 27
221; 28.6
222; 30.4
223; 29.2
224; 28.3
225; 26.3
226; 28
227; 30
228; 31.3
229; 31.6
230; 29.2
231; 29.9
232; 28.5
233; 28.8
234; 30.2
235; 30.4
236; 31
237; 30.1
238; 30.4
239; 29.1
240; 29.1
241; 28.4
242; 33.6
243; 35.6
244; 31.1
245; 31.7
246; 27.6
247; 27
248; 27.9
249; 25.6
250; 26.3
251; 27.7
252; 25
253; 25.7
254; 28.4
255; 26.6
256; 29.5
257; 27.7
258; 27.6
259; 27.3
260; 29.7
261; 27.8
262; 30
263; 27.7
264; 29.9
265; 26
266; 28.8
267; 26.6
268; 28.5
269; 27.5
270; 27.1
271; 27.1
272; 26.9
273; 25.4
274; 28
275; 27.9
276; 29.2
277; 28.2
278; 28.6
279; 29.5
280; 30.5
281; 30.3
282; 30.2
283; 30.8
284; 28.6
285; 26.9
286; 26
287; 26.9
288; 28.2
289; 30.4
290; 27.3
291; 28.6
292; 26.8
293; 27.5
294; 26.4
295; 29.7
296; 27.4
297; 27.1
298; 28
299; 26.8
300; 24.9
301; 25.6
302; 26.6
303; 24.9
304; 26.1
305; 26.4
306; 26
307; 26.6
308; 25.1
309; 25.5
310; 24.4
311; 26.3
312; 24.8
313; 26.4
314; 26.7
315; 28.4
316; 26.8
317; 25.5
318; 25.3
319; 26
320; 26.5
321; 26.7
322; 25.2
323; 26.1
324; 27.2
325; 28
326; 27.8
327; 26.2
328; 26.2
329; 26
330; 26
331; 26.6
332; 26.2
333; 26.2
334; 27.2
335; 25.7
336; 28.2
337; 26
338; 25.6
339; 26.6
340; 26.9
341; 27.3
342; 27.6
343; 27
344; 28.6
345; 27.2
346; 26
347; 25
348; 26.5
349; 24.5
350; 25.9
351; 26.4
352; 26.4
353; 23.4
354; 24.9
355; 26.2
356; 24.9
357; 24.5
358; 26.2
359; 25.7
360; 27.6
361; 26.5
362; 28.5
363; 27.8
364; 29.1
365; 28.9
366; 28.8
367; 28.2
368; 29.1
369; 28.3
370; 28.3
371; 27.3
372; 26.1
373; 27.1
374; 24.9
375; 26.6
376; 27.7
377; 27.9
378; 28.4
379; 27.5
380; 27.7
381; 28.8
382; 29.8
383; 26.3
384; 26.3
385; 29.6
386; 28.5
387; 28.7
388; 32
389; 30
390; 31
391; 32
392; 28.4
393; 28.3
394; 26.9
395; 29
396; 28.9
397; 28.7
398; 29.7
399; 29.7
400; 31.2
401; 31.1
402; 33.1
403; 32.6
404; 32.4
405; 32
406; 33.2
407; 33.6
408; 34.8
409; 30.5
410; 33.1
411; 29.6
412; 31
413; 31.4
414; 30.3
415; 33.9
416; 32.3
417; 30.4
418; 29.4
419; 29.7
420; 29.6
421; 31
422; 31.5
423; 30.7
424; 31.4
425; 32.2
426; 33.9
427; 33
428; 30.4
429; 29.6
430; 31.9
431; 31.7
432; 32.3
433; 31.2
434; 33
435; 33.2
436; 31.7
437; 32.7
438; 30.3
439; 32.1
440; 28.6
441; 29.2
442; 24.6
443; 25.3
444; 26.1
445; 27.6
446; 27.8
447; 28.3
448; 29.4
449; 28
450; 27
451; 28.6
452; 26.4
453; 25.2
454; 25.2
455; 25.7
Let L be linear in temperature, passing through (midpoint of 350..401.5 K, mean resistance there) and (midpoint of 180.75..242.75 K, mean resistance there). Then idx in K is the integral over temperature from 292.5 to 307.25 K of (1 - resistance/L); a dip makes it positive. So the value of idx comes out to 0.73 K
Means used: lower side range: 28.2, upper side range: 27.9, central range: 26.7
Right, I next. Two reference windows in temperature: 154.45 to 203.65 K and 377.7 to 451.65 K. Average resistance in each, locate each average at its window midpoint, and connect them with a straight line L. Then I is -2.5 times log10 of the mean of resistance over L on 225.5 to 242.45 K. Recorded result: -0.12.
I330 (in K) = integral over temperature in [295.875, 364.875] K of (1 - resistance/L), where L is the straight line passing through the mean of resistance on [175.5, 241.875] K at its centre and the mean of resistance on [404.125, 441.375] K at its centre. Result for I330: 8.4 K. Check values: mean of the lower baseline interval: 28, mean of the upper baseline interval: 31.5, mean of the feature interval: 26.4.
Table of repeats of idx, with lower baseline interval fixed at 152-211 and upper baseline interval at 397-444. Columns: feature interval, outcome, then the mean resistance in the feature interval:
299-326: 2.46 K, 26.1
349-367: 1.93 K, 26.6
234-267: -1.69 K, 28.7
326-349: 2.14 K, 26.6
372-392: 1.25 K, 28.4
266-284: -0.31 K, 28.4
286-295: 0.15 K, 27.8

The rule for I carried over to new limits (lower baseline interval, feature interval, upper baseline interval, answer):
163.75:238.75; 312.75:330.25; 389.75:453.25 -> 0.10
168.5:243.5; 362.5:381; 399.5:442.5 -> 0.11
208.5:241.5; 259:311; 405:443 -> 0.08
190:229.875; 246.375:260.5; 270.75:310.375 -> 0.01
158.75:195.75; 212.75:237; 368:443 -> -0.10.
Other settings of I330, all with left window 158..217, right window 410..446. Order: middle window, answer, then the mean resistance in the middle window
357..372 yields 0.93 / 27.7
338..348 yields 0.80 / 26.8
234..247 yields -1.50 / 30.5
